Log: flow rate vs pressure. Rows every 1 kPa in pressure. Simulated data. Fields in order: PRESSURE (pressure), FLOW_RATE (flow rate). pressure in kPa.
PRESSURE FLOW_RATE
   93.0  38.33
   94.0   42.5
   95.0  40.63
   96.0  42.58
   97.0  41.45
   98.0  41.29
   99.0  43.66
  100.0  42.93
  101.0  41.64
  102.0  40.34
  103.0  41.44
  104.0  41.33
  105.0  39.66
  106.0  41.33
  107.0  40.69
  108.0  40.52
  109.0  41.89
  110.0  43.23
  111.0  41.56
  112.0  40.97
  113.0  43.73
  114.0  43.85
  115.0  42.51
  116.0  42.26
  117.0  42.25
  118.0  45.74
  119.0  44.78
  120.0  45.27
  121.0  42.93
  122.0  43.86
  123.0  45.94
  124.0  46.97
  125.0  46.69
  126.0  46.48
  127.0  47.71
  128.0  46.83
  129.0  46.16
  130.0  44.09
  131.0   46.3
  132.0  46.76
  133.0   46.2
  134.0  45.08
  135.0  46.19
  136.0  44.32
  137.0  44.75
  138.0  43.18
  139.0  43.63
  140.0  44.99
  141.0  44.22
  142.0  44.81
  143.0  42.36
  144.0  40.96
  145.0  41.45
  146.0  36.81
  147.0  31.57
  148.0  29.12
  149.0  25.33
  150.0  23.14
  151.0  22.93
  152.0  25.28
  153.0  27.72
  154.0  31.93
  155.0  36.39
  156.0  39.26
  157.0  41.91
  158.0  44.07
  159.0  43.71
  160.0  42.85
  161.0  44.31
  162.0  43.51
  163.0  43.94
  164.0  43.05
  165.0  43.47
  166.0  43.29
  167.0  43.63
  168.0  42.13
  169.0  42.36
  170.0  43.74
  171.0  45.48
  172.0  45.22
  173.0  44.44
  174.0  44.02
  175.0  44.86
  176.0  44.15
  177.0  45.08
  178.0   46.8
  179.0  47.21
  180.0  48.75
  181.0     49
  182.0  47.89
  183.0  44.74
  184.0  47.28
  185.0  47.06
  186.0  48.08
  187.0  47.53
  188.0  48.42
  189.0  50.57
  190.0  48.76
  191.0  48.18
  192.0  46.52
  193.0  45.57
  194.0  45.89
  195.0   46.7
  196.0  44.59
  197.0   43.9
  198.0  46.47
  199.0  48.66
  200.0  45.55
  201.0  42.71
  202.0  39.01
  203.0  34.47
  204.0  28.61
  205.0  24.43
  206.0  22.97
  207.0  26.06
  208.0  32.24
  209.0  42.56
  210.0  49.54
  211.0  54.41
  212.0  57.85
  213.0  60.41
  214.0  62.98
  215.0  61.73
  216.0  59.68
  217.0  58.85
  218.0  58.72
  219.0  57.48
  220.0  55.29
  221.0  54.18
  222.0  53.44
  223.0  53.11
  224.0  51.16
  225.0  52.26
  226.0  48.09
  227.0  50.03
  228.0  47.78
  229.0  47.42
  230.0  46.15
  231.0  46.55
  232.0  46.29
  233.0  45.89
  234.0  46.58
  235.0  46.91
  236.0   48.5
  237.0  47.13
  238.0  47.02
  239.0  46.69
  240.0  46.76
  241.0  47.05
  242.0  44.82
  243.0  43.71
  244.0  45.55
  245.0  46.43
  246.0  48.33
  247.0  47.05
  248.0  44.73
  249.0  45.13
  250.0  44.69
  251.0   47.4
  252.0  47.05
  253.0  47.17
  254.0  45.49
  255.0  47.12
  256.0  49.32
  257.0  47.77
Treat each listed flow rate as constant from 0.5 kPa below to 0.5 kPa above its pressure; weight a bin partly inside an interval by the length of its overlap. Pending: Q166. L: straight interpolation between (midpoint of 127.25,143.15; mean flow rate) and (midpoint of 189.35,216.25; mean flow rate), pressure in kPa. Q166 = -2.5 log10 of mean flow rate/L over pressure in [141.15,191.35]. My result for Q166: 0.079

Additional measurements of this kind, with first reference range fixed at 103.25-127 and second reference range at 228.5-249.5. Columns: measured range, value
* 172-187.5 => -0.04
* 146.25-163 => 0.26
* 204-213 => 0.16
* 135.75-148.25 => 0.07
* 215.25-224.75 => -0.21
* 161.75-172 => 0.03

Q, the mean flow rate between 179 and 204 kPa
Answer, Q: 45.8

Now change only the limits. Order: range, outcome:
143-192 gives 41.8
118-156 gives 40.7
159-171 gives 43.4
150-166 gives 38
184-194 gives 47.7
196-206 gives 38.8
